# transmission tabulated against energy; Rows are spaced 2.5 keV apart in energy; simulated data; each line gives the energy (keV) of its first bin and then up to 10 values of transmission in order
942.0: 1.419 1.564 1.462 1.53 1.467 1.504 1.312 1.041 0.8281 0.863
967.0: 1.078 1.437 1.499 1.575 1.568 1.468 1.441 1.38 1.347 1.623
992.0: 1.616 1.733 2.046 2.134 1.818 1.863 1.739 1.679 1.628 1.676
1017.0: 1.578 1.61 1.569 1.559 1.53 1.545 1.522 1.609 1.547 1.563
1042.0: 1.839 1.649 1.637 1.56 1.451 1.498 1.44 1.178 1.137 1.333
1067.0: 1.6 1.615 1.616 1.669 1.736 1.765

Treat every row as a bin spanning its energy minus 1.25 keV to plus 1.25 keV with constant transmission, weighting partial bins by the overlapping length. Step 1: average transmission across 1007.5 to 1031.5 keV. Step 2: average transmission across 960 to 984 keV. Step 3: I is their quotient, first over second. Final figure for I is 1.23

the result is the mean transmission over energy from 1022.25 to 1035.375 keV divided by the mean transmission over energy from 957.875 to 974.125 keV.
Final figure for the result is 1.3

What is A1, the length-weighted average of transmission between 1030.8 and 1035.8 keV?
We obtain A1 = 1.57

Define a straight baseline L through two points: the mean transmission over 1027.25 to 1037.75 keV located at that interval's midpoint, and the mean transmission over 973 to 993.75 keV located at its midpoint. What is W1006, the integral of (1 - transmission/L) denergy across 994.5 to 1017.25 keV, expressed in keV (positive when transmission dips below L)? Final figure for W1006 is -4.1 keV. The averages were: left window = 1.51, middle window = 1.8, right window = 1.55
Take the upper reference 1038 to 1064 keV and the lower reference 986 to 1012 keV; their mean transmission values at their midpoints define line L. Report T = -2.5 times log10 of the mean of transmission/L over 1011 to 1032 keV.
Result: 0.04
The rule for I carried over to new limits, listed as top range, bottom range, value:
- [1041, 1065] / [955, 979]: 1.17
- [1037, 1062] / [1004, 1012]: 0.88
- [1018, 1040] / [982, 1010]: 0.91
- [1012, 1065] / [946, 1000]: 1.06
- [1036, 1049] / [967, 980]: 1.12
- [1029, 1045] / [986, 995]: 1.02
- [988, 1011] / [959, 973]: 1.60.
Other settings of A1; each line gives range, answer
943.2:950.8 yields 1.52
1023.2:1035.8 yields 1.55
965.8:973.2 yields 1.34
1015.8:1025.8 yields 1.58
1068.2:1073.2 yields 1.62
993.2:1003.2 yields 1.93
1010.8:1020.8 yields 1.62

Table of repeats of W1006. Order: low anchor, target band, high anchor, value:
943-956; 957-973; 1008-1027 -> 4.1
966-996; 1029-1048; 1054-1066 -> -3.6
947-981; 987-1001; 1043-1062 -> -4.2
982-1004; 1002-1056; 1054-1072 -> -2.2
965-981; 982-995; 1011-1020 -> -0.3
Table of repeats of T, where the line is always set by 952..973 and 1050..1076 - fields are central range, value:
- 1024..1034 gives -0.13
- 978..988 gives -0.13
